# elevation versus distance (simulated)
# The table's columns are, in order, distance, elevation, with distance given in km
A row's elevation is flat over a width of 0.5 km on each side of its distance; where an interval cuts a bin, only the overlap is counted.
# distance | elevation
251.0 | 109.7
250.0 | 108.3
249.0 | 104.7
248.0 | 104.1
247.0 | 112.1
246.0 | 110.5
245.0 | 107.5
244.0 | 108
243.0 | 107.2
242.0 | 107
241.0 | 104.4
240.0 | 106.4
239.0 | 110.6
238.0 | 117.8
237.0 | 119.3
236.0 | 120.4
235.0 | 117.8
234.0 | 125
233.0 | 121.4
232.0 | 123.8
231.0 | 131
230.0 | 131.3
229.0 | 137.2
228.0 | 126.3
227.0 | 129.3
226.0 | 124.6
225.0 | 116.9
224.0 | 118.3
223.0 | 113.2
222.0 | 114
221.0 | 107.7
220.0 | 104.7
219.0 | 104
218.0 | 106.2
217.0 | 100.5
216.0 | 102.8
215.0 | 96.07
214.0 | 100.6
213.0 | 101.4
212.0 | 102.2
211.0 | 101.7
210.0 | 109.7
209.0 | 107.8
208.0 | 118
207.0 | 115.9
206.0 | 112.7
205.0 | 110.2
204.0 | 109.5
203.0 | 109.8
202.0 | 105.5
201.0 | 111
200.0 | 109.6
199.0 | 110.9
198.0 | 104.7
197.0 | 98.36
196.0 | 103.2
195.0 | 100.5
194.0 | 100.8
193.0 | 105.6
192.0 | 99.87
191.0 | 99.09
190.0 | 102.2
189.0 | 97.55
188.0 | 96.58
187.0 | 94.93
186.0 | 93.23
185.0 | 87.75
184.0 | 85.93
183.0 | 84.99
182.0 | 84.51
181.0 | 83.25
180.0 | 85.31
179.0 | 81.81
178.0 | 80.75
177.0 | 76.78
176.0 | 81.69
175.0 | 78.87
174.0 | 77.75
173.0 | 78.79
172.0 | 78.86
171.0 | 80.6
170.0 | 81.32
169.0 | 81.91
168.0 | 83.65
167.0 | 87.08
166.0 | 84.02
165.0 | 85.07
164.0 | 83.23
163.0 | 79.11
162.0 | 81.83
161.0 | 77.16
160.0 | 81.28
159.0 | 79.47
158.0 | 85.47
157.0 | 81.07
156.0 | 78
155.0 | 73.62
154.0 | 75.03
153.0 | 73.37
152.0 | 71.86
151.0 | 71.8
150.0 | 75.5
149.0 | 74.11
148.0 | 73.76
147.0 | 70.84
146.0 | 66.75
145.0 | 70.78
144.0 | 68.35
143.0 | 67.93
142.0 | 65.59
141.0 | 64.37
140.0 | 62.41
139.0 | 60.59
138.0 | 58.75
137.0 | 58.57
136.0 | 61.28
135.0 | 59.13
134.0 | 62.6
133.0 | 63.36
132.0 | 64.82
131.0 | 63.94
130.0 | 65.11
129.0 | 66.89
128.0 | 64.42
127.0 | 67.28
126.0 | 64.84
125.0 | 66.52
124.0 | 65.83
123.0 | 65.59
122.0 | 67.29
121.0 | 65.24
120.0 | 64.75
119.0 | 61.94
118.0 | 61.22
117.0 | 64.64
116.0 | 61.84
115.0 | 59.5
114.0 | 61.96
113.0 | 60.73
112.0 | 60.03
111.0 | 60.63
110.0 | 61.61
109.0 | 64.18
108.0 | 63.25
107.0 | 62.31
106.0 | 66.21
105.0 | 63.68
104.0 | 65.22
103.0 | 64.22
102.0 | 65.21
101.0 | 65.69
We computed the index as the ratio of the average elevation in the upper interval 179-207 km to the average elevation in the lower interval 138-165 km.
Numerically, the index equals 1.35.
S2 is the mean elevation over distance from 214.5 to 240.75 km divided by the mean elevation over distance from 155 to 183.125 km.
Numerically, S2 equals 1.4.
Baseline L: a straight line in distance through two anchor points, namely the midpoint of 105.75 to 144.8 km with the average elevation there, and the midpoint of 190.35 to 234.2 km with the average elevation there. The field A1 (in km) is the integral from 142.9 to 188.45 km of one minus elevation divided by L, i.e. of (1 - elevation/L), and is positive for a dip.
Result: 2.9 km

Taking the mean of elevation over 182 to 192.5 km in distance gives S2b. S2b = 93.8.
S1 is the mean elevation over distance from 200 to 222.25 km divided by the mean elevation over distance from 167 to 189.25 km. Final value 1.3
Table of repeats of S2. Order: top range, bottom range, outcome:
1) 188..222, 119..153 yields 1.59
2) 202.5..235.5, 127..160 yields 1.65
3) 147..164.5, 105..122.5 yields 1.23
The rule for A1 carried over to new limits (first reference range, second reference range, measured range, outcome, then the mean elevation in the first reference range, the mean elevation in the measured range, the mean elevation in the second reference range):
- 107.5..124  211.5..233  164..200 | 1.9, 62.9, 89.9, 114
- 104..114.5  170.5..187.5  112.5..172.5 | 1.8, 62.6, 70.4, 83.3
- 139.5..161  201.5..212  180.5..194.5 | 0.5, 73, 94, 110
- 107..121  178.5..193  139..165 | 1.3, 62.1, 74.1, 91.7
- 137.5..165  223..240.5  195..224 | 0.4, 73.3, 107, 122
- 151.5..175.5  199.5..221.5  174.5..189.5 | 0.7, 79.9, 86.3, 107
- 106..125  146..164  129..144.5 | 1.6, 63.1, 63.2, 76.6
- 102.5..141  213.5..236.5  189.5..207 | -0.6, 63.2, 106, 116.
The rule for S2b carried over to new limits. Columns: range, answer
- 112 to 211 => 80.8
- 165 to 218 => 95.7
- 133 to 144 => 62.5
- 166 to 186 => 82.5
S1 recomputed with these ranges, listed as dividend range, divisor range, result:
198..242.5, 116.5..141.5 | 1.77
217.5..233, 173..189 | 1.40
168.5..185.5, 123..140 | 1.29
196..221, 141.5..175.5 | 1.38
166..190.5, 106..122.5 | 1.36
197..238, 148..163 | 1.47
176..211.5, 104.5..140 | 1.57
